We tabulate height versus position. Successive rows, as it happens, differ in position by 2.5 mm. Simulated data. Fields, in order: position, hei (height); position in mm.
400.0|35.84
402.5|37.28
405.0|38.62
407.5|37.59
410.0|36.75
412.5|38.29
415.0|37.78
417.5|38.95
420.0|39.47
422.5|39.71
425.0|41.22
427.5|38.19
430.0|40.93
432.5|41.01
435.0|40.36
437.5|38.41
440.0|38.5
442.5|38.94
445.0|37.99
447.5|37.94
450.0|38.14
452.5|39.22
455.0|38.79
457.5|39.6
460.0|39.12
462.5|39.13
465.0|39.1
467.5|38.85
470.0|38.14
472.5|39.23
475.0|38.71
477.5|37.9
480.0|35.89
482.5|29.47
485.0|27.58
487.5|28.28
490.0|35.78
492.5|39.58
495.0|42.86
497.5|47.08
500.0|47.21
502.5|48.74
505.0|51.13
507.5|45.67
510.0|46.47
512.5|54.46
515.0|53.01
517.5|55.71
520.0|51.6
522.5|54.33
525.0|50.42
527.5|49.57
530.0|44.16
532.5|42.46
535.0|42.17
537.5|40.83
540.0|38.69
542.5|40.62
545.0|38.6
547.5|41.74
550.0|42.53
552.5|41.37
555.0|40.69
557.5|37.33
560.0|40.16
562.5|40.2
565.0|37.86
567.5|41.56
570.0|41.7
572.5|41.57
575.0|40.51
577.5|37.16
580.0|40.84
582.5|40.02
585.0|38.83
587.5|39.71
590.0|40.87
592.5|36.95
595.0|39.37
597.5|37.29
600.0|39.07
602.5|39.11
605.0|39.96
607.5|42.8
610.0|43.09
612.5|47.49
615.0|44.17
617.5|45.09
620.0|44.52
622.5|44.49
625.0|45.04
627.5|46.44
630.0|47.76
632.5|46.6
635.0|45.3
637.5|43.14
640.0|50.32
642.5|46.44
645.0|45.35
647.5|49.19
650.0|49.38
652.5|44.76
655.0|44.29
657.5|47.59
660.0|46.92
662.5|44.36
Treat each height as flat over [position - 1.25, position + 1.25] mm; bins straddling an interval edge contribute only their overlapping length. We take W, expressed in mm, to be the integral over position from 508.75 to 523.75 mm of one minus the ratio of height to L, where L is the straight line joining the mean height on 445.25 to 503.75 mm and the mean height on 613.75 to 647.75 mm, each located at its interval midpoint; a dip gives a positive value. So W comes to -4.48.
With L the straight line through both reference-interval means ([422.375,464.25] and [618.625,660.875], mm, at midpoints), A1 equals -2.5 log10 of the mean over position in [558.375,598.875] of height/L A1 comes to 0.12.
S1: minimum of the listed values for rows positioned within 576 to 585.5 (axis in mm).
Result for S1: 37.16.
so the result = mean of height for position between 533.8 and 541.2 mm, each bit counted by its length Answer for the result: 40.6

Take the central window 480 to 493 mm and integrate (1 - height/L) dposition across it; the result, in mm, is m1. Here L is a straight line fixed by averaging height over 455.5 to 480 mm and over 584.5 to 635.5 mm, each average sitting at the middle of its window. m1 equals 2.37 mm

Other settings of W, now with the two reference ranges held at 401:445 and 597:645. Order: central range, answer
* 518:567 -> -1.16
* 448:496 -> 3.70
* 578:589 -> 0.90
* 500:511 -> -1.83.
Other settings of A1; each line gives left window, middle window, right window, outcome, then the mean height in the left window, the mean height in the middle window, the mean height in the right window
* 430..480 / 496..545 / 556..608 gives -0.20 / 38.9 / 47.3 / 39.6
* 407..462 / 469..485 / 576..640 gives 0.11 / 39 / 35.8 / 42.4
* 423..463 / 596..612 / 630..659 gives 0.12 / 39.2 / 40.5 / 46.6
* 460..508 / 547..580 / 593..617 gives 0.01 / 39.4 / 40.3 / 41.4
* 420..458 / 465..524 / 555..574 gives -0.09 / 39.3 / 42.9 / 40.1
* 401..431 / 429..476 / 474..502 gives -0.03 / 38.7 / 39.1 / 37.6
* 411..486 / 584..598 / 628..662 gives 0.14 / 38.2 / 38.9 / 46.6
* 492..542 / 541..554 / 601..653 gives 0.14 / 47.3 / 40.9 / 45.2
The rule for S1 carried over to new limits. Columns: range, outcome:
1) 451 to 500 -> 27.58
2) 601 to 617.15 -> 39.11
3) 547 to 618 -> 36.95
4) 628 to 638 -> 43.14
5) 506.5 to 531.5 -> 44.16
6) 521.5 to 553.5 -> 38.6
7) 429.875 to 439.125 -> 38.41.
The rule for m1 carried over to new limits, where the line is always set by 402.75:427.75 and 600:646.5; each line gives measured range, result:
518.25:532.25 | -2.6 mm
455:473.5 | 0.5 mm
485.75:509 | -0.9 mm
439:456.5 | 0.5 mm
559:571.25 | 0.8 mm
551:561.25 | 0.7 mm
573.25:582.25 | 0.8 mm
